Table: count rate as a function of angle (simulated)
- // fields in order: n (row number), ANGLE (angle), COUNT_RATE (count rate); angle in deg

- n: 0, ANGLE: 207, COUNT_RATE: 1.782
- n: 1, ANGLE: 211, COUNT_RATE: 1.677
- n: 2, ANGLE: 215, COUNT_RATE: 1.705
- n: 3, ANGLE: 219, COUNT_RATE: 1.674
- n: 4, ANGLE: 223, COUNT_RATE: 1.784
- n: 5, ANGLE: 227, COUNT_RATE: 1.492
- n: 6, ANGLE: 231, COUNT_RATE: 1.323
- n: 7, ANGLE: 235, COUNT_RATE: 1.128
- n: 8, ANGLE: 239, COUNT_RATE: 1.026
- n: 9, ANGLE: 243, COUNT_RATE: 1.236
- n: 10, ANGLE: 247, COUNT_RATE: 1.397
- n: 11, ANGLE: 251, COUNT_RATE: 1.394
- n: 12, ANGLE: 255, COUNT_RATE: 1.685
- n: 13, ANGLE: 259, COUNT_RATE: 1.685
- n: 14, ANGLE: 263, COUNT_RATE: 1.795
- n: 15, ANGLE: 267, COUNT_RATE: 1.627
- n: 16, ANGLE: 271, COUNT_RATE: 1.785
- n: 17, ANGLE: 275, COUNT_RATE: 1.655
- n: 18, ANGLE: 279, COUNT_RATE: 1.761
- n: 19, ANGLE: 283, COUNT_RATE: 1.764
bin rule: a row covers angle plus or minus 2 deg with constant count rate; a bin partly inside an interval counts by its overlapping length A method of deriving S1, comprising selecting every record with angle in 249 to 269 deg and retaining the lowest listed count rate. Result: 1.394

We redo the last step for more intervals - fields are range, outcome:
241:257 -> 1.236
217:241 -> 1.026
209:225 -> 1.674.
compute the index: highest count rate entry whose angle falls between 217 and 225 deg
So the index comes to 1.784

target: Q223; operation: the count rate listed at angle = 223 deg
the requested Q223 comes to 1.784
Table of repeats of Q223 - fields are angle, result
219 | 1.674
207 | 1.782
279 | 1.761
